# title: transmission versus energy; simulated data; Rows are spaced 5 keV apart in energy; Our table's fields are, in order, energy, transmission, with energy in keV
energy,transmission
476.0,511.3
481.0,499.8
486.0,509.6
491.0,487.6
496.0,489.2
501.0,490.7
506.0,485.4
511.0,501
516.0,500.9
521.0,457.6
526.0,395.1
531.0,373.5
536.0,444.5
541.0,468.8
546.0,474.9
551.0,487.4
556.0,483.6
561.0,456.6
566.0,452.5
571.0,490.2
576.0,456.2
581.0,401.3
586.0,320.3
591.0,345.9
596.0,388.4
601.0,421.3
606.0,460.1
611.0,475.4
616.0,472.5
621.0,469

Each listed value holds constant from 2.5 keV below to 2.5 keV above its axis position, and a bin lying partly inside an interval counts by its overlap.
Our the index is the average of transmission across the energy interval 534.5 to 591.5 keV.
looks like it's 443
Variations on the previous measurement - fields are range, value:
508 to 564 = 459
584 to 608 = 387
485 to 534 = 468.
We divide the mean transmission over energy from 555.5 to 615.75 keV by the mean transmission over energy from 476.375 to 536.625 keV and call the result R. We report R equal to 0.91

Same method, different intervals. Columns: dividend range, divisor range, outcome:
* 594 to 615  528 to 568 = 0.97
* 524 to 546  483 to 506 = 0.87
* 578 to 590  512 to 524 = 0.76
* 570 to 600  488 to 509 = 0.81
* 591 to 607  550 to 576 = 0.86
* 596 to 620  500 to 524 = 0.93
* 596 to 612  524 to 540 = 1.07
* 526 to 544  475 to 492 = 0.85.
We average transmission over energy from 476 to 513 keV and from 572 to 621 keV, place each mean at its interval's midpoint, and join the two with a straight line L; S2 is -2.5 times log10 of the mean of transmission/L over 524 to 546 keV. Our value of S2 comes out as 0.09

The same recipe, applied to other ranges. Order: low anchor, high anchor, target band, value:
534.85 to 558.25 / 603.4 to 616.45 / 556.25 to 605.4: 0.12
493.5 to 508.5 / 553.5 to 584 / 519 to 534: 0.17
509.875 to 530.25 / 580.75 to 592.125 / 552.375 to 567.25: -0.19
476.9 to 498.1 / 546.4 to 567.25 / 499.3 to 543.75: 0.06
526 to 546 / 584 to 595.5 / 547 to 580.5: -0.21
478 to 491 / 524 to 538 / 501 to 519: -0.11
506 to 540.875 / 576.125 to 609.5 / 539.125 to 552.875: -0.11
